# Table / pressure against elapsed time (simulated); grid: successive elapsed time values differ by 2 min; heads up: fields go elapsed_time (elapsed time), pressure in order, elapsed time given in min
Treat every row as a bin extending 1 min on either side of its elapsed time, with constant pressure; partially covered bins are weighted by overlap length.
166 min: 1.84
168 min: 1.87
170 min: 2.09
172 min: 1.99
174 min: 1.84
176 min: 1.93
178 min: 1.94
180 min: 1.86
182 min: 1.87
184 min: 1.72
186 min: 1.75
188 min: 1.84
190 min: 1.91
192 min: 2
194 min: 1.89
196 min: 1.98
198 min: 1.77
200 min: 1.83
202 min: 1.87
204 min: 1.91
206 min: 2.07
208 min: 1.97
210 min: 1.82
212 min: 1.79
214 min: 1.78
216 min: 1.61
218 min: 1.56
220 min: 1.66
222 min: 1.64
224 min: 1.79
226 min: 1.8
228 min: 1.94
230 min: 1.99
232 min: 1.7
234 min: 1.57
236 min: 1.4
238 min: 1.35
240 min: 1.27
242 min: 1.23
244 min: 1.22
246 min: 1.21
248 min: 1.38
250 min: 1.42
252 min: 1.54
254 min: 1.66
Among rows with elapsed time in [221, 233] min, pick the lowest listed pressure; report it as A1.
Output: 1.64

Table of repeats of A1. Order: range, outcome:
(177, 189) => 1.72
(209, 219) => 1.56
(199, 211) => 1.82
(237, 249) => 1.21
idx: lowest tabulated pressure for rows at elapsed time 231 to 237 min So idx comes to 1.4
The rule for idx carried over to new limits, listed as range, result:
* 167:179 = 1.84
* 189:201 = 1.77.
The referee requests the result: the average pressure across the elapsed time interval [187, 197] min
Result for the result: 1.92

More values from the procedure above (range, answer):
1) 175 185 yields 1.86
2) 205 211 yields 1.95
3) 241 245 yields 1.23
